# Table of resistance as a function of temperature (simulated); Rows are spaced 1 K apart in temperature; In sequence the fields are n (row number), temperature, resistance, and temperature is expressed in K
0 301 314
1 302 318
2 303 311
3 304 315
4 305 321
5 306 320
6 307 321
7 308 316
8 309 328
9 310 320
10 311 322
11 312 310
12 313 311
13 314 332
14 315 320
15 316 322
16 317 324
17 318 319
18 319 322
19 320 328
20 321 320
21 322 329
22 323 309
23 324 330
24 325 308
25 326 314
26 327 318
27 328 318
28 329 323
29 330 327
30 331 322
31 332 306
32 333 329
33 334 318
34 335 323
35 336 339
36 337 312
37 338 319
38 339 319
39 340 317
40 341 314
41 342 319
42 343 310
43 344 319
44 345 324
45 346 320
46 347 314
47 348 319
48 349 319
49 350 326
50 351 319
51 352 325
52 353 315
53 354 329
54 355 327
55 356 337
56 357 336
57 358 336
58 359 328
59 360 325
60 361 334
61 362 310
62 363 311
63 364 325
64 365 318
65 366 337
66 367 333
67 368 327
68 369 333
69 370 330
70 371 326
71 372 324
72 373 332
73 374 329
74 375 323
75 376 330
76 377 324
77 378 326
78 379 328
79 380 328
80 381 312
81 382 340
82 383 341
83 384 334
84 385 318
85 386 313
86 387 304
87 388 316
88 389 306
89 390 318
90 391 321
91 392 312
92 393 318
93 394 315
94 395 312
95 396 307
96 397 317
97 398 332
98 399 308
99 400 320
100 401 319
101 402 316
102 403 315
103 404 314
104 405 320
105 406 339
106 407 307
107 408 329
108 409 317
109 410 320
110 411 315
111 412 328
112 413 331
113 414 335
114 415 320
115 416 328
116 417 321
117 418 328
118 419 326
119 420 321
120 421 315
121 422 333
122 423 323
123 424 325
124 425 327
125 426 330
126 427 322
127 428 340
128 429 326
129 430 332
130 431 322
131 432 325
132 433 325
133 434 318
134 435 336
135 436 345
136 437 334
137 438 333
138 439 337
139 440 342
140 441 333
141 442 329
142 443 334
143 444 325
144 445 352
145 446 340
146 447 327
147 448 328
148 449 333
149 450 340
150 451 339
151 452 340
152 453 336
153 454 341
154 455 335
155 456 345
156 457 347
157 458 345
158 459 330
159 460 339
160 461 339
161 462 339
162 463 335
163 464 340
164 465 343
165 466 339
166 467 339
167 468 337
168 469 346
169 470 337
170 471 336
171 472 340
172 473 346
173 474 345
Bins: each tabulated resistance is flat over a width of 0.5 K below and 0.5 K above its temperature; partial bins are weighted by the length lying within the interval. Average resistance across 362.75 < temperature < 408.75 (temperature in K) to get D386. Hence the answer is 322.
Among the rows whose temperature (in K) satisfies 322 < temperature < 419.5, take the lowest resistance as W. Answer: 304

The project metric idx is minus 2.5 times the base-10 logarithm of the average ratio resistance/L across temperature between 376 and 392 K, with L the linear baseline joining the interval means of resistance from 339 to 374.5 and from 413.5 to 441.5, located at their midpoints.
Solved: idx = 0.01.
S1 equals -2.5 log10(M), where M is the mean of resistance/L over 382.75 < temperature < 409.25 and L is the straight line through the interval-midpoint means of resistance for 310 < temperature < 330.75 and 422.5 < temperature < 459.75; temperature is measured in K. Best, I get 0.04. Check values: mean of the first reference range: 320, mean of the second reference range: 334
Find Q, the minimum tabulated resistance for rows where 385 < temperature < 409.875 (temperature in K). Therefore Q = 304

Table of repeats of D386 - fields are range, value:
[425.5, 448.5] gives 332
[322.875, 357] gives 321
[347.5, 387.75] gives 326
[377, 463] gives 327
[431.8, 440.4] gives 333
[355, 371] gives 328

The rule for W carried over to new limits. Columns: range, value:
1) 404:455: 307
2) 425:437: 318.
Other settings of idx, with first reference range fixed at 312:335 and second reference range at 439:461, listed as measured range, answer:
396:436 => 0.03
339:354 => 0.01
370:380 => 0.00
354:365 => -0.01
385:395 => 0.05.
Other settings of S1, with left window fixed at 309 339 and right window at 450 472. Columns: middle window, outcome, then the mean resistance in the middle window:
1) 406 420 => 0.029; 324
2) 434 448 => 0.005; 335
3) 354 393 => 0.008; 325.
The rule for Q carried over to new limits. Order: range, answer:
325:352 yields 306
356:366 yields 310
